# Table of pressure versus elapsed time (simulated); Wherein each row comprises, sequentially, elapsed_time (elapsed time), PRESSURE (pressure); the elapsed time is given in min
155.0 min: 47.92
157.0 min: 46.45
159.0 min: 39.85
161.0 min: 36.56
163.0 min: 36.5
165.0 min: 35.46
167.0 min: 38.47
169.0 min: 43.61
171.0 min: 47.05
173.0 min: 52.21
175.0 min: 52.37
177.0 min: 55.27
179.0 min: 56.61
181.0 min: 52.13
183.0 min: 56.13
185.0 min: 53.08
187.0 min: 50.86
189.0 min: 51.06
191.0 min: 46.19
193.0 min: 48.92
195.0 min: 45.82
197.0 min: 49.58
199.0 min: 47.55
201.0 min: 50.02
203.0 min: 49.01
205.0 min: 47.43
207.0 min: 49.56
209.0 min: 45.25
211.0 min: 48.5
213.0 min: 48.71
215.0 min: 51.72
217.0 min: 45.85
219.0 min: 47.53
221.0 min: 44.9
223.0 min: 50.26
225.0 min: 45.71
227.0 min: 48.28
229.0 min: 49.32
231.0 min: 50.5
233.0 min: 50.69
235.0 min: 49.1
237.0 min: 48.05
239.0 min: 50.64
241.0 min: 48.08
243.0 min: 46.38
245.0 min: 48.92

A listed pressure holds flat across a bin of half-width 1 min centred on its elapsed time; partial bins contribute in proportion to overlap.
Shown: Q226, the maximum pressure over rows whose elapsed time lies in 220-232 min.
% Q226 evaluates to 50.5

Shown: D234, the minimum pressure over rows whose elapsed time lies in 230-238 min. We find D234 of 48.05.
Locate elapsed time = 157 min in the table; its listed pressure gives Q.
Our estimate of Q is 46.45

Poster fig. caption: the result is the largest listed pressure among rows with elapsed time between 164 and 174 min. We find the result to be 52.21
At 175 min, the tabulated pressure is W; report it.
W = 52.37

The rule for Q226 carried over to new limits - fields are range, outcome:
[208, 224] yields 51.72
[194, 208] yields 50.02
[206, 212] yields 49.56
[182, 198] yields 56.13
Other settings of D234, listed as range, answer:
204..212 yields 45.25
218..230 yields 44.9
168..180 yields 43.61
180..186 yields 52.13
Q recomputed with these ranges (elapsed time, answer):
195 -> 45.82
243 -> 46.38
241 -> 48.08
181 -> 52.13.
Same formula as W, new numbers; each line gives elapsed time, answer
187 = 50.86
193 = 48.92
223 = 50.26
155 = 47.92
